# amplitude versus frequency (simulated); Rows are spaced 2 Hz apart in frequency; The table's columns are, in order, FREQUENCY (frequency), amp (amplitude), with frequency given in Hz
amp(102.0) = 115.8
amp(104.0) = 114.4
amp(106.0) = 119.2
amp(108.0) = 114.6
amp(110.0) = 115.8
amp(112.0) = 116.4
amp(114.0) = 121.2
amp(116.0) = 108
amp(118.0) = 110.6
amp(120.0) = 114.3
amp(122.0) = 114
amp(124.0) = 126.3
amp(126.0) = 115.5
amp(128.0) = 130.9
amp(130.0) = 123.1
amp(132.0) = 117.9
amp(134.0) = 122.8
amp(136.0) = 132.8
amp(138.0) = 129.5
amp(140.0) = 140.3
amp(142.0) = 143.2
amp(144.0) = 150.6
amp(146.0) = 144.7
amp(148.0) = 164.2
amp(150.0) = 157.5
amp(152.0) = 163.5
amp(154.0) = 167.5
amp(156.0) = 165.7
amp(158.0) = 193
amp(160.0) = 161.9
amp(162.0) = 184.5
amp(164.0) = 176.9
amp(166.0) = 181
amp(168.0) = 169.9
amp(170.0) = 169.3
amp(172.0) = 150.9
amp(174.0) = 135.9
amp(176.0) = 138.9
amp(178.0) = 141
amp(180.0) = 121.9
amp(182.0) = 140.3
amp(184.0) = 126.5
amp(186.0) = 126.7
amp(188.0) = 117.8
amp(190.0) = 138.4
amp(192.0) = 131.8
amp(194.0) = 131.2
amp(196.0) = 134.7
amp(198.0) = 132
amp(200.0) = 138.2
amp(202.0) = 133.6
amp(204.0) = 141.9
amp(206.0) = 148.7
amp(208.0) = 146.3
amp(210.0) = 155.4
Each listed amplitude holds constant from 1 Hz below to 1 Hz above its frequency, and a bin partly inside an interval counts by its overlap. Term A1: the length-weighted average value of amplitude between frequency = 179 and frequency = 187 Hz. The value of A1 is 129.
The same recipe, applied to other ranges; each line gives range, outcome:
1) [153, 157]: 167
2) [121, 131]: 122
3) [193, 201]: 134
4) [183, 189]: 124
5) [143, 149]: 153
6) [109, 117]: 115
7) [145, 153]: 157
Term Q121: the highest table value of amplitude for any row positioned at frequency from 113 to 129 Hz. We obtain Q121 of 130.9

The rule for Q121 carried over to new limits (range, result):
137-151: 164.2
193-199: 134.7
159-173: 184.5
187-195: 138.4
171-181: 150.9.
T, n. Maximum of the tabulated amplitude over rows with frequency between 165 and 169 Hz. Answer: 181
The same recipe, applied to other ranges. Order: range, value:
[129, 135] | 123.1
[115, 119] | 110.6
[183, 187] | 126.7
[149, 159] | 193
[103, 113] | 119.2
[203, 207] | 148.7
